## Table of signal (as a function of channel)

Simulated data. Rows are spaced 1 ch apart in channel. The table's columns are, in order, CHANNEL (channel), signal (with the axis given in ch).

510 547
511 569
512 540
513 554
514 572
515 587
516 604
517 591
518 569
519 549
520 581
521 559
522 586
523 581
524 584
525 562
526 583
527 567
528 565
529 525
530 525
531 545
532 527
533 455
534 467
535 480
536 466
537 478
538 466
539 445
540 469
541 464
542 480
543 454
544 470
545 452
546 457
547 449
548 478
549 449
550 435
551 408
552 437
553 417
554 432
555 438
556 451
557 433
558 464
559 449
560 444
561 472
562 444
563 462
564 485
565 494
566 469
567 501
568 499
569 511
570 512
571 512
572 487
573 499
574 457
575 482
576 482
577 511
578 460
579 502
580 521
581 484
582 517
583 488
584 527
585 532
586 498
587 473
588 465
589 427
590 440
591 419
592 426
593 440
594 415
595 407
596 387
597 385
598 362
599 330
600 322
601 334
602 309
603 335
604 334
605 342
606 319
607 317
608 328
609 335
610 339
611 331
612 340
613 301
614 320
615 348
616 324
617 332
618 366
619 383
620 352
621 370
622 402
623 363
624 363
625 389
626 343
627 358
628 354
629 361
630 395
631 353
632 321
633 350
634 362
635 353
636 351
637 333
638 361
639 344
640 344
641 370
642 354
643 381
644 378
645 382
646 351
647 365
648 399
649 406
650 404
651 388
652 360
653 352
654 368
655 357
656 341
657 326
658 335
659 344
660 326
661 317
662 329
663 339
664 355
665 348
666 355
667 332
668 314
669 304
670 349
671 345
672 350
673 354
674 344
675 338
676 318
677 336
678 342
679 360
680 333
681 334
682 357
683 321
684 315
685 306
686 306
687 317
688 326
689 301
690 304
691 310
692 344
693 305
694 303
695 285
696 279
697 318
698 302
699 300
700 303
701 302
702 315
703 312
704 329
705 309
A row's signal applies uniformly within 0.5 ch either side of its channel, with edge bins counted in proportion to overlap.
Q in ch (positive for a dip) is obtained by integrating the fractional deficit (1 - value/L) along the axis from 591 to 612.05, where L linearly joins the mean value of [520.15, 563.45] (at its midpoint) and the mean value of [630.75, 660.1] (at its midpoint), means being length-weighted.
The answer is 2.88 ch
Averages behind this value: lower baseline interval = 484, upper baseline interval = 359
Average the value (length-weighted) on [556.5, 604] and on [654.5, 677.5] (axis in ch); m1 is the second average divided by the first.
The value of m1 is 0.7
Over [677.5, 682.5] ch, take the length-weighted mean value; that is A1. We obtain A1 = 345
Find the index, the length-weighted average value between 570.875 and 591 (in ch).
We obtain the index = 486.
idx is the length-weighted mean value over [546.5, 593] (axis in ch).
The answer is 470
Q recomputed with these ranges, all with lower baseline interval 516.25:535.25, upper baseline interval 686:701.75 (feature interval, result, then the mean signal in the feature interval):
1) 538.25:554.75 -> 2.21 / 450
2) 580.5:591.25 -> -0.42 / 480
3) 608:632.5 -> 3.62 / 351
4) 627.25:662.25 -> 1.80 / 358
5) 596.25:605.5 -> 2.11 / 341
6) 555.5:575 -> 0.61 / 476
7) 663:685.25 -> -0.14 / 337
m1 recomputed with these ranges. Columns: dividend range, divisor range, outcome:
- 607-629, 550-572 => 0.75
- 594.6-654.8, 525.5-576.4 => 0.75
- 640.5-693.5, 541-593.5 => 0.73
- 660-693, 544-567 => 0.73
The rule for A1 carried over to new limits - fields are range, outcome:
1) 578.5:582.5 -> 506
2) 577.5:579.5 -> 481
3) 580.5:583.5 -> 496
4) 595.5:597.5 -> 386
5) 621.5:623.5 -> 382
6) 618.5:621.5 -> 368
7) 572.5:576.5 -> 480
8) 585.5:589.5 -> 466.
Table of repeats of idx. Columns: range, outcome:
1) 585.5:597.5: 432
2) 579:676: 370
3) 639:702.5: 337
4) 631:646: 356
